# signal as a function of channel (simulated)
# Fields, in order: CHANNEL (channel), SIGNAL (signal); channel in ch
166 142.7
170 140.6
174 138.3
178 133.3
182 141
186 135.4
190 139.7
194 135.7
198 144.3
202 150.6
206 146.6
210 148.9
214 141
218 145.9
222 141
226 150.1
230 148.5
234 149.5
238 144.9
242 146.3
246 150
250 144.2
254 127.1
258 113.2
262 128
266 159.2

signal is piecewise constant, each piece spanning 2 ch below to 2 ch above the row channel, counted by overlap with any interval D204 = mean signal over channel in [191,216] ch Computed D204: 144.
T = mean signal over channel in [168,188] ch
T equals 138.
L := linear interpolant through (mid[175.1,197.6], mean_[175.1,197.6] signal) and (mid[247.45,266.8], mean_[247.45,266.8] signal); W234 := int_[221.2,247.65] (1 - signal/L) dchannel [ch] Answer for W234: -2.5 ch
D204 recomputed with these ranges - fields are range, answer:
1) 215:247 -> 147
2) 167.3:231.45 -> 143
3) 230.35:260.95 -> 139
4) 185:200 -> 139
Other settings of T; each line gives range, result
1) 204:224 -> 145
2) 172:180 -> 136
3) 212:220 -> 143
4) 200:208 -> 149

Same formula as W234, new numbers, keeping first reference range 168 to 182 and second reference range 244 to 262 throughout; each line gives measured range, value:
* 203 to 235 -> -2.7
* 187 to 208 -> -1.0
